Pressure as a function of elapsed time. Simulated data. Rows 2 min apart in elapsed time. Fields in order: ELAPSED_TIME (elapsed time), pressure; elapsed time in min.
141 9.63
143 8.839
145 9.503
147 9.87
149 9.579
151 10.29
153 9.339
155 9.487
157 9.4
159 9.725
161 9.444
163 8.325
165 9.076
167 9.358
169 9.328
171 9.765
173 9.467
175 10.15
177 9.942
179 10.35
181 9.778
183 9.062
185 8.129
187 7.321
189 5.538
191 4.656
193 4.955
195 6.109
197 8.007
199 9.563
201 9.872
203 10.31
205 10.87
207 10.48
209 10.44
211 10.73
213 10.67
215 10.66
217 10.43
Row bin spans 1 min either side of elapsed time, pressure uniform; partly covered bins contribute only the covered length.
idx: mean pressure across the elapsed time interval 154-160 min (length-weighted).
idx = 9.54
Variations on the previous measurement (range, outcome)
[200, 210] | 10.4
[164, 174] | 9.4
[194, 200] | 7.89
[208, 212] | 10.6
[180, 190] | 7.97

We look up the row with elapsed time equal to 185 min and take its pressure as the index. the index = 8.129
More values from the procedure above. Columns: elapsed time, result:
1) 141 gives 9.63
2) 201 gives 9.872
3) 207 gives 10.48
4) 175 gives 10.15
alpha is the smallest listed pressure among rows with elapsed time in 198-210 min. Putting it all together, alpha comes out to 9.563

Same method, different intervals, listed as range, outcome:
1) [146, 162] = 9.339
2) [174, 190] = 5.538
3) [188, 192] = 4.656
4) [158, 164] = 8.325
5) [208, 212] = 10.44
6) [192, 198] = 4.955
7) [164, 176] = 9.076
